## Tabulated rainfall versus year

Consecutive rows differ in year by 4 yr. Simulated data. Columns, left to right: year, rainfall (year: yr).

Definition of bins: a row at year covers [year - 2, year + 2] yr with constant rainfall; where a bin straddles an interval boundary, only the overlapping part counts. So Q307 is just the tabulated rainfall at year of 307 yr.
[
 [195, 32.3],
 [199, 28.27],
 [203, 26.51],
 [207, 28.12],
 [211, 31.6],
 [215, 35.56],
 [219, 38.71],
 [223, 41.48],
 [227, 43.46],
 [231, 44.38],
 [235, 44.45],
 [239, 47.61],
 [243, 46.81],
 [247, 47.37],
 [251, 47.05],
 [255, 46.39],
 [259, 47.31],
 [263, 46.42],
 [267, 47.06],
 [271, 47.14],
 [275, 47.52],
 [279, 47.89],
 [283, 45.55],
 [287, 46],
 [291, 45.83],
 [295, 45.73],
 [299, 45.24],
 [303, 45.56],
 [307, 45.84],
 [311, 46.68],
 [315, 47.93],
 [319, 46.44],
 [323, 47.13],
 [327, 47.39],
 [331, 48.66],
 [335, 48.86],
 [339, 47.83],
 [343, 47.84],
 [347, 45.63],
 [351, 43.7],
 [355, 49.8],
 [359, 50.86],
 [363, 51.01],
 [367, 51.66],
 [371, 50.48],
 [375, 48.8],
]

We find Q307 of 45.84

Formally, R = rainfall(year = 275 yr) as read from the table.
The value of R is 47.52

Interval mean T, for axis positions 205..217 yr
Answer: 31.8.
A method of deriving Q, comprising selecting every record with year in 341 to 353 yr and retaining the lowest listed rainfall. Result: 43.7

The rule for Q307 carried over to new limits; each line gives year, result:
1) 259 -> 47.31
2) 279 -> 47.89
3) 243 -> 46.81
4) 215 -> 35.56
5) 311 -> 46.68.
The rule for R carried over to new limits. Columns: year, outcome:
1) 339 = 47.83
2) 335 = 48.86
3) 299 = 45.24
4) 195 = 32.3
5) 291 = 45.83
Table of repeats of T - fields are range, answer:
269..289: 46.8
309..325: 47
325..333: 48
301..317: 46.5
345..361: 47.5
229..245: 45.8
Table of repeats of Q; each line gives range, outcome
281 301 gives 45.24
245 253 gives 47.05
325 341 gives 47.39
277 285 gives 45.55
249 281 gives 46.39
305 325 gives 45.84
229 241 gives 44.38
